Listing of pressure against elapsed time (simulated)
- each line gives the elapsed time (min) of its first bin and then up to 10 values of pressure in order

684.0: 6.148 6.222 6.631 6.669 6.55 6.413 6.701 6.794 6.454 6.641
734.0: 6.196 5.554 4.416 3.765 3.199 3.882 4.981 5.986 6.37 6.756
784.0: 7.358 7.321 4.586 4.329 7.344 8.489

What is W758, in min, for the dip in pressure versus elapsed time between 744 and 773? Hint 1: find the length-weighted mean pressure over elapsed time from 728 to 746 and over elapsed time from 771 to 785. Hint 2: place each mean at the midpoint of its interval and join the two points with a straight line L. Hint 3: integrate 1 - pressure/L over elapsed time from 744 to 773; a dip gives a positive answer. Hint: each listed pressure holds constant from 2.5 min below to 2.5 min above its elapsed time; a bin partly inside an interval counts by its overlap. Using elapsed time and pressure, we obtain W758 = 8.3 min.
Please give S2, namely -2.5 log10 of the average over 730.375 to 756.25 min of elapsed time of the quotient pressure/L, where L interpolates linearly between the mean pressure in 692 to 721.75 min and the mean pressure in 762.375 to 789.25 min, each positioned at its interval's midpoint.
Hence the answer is 0.35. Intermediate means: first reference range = 6.62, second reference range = 6.44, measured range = 4.73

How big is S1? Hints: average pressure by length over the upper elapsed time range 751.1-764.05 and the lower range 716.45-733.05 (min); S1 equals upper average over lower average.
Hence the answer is 0.58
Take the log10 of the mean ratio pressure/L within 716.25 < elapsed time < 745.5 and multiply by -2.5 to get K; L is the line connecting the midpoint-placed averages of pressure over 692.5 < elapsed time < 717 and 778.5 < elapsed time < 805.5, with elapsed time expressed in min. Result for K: 0.07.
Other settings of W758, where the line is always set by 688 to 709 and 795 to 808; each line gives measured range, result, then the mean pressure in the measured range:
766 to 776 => 0.1 min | 6.11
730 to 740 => 0.5 min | 6.04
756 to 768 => 3.1 min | 4.57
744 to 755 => 4.4 min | 3.73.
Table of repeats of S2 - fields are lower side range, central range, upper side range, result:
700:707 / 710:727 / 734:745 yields -0.10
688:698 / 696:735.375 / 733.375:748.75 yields -0.14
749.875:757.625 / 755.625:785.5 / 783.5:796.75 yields -0.20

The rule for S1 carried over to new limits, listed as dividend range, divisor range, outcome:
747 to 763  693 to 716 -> 0.57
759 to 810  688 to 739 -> 0.95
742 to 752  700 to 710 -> 0.62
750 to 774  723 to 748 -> 0.82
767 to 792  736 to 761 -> 1.60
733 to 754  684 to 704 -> 0.72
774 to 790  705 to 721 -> 1.06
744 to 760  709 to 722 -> 0.56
